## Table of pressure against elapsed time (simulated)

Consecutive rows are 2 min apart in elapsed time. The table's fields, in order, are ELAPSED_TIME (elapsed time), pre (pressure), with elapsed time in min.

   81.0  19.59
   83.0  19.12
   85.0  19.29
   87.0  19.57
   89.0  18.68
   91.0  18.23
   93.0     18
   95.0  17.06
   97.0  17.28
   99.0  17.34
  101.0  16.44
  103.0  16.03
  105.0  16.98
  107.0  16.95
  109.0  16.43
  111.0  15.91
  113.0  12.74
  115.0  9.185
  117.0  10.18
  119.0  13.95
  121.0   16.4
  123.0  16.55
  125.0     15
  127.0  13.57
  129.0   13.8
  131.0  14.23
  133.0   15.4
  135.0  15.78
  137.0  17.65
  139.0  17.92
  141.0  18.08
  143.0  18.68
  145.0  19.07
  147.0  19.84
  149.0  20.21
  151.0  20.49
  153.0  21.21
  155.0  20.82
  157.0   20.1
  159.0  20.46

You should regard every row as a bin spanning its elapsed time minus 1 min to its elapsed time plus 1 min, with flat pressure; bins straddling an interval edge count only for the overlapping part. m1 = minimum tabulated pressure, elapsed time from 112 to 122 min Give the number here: 9.185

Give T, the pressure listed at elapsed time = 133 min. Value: 15.4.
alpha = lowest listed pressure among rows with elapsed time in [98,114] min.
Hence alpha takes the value 12.74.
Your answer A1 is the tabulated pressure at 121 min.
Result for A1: 16.4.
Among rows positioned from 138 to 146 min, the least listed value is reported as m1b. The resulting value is 17.92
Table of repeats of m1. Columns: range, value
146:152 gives 19.84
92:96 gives 17.06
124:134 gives 13.57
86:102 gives 16.44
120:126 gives 15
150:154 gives 20.49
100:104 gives 16.03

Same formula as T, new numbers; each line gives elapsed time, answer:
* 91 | 18.23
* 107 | 16.95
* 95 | 17.06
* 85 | 19.29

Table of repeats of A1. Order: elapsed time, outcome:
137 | 17.65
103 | 16.03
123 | 16.55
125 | 15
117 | 10.18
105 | 16.98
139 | 17.92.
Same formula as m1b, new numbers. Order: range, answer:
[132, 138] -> 15.4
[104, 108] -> 16.95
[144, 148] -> 19.07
